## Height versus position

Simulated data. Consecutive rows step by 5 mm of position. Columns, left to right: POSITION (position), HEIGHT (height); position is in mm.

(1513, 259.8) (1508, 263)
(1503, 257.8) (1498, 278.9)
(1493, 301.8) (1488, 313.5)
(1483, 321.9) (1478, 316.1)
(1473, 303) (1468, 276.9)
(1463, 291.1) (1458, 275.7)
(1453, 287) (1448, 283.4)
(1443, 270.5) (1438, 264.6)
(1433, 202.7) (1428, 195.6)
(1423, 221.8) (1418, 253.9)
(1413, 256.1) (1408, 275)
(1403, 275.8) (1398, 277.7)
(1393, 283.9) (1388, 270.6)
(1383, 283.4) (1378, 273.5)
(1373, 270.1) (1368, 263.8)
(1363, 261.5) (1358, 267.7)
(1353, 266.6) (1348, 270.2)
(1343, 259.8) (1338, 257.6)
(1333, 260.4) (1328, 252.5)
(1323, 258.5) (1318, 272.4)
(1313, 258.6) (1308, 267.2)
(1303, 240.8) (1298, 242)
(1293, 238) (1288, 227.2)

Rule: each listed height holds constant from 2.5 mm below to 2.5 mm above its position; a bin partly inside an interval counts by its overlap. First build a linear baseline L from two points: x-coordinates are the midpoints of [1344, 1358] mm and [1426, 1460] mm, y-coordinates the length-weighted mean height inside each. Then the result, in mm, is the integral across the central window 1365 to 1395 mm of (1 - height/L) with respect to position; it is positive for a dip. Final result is -1.2 mm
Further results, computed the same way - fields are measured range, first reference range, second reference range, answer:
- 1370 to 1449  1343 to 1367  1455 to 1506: 5.08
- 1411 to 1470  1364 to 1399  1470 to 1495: 7.86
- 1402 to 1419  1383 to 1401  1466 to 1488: 1.13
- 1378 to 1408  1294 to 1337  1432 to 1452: -2.10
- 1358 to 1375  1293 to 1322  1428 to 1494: -0.02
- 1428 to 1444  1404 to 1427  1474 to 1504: 1.72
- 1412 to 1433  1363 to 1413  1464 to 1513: 3.95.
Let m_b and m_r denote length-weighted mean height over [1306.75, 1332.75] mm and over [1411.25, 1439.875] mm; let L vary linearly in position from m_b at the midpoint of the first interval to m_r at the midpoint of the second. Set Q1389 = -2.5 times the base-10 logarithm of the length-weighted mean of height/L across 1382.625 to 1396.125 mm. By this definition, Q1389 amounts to -0.15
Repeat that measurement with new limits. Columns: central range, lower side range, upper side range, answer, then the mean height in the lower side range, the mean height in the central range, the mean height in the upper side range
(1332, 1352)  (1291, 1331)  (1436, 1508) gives -0.008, 254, 262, 288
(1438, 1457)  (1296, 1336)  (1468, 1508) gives 0.032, 257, 278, 295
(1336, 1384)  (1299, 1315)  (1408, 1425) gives -0.064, 254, 267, 249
